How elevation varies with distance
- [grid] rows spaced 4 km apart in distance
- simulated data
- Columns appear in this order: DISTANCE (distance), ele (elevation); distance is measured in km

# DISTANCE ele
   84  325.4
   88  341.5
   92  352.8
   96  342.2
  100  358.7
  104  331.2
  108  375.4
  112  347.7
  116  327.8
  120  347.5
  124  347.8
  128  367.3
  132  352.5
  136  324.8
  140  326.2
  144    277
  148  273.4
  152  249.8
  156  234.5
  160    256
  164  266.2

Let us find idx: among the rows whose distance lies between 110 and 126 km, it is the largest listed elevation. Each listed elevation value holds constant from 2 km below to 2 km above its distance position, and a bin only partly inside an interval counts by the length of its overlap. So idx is 347.8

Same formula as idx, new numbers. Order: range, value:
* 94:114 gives 375.4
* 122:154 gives 367.3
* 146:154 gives 273.4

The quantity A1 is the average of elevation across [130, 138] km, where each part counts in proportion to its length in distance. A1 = 339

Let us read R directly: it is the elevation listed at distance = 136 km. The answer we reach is 324.8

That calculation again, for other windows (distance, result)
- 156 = 234.5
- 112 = 347.7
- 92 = 352.8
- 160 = 256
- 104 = 331.2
